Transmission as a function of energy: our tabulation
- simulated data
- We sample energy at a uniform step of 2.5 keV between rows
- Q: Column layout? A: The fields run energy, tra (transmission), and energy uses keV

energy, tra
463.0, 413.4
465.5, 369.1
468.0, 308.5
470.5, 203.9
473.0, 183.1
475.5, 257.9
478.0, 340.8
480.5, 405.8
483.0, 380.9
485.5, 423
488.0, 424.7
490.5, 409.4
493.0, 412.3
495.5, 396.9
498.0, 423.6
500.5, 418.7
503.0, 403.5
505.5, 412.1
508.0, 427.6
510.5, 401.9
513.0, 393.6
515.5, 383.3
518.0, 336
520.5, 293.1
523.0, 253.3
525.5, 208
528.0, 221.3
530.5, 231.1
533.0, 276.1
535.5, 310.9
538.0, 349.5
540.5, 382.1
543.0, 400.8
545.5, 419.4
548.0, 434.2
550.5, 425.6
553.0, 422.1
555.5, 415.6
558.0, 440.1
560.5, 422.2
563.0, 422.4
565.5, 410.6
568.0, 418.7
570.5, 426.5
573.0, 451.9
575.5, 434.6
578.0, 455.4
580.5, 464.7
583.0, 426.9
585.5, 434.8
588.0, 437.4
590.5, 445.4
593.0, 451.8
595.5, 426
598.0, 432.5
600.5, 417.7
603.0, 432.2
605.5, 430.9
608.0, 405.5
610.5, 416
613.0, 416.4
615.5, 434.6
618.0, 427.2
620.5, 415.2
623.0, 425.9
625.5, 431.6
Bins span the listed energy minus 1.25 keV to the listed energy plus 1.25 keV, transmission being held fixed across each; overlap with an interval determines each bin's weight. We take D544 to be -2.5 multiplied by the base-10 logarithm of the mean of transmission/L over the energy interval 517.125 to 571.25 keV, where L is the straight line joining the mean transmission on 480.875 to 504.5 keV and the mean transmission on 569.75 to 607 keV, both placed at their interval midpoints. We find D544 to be 0.18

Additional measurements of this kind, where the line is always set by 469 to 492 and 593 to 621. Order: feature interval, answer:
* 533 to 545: 0.066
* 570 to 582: -0.113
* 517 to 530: 0.376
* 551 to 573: -0.081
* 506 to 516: -0.130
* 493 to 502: -0.182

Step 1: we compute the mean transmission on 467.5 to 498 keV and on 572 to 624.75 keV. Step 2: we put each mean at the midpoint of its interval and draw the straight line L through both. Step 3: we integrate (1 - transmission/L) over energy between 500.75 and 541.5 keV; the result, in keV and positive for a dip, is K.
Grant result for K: 4.7 keV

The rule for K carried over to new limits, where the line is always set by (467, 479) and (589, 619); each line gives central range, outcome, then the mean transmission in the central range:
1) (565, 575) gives -1.18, 429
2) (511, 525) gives -0.66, 329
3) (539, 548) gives -1.42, 404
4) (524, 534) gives 2.92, 234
